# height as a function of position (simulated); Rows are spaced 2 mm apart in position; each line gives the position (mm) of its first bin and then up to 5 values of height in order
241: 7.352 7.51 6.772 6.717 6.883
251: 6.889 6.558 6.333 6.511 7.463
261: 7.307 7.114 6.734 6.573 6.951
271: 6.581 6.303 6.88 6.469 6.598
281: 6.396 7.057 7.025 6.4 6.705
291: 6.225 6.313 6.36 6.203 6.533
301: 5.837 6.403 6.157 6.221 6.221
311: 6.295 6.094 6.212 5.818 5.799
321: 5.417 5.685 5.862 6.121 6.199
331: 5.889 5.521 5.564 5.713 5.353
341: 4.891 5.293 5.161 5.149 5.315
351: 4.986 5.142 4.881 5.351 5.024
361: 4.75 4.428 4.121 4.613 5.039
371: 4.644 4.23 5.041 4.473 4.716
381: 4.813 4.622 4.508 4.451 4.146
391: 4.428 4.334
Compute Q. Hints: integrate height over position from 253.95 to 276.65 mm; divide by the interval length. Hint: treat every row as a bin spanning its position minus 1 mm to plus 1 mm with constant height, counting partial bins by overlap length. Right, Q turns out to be 6.79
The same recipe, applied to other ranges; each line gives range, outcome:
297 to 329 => 6.05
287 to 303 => 6.32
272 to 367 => 5.82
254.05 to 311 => 6.56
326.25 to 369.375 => 5.2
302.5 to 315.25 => 6.22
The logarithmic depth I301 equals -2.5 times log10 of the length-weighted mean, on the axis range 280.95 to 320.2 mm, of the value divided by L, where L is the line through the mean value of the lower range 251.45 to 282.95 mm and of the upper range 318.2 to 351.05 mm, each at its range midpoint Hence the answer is -0.03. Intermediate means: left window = 6.73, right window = 5.54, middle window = 6.31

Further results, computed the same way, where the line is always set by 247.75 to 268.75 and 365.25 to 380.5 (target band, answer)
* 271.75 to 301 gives -0.04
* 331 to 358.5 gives -0.02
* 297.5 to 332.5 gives -0.05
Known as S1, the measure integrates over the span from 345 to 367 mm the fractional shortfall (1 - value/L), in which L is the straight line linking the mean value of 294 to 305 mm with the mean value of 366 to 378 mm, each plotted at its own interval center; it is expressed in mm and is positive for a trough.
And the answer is 0.50 mm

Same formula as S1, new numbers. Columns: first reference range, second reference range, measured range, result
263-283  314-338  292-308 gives -0.1 mm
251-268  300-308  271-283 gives 0.0 mm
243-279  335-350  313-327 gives -0.3 mm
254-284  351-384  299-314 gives -0.5 mm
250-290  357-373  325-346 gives -1.0 mm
